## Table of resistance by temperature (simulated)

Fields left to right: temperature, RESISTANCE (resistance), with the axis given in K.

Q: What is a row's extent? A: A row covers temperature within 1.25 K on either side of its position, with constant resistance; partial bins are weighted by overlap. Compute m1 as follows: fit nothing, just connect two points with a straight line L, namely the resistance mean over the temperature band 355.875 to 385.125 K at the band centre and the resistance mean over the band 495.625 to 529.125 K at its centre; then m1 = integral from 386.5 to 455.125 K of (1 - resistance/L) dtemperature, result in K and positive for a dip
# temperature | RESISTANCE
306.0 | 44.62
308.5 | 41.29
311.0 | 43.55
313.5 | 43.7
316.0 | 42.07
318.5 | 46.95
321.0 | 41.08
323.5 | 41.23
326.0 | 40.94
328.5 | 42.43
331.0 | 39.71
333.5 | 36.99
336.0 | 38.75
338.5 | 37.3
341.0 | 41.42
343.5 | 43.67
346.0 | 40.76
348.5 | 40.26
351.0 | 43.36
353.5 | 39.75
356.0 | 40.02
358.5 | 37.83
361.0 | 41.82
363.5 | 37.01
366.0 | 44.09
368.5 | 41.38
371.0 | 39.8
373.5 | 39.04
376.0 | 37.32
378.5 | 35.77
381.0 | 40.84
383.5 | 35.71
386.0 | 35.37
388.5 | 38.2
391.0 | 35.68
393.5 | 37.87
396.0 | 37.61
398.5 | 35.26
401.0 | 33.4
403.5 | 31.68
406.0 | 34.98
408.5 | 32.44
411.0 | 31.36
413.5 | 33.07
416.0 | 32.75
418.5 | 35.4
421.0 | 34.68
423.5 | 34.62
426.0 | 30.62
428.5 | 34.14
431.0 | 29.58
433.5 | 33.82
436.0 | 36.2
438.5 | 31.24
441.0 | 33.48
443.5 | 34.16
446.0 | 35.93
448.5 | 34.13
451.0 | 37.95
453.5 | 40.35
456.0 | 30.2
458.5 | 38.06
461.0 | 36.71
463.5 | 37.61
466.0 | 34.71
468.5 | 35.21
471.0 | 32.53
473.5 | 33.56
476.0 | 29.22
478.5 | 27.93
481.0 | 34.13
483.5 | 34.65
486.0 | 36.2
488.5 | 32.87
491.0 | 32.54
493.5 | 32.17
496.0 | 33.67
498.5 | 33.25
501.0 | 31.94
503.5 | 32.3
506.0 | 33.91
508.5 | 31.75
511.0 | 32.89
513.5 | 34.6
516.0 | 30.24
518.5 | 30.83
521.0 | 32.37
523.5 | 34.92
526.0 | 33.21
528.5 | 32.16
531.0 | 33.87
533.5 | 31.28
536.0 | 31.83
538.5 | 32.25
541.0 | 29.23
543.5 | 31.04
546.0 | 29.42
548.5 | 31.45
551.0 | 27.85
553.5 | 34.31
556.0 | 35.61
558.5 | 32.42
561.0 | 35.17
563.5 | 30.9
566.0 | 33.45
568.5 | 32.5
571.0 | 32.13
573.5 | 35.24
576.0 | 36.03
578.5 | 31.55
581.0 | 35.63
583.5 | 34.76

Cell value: 4.4 K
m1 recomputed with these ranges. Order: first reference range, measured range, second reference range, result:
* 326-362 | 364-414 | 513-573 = 2.5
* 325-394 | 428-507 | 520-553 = 1.8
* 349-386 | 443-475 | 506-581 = 0.3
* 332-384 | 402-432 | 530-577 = 3.6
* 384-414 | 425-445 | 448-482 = 1.0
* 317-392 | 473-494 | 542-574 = 1.5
